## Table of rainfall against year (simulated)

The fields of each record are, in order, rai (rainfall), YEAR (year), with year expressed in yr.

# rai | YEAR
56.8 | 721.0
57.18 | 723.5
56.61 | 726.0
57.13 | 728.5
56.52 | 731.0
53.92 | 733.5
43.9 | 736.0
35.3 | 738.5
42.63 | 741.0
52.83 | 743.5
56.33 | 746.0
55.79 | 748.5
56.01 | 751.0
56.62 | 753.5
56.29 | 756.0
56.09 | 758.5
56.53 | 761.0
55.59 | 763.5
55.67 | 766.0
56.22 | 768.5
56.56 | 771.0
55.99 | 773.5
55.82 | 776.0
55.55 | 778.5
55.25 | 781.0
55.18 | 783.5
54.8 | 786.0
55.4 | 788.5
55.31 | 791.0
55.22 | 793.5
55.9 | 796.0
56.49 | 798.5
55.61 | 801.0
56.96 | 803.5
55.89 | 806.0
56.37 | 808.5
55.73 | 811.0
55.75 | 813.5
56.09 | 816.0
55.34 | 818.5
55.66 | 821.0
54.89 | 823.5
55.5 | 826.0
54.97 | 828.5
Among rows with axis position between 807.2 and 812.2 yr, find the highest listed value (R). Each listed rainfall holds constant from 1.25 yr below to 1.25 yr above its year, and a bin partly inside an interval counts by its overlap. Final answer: 56.37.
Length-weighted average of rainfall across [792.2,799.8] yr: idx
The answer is 55.9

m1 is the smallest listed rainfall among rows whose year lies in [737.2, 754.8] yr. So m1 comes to 35.3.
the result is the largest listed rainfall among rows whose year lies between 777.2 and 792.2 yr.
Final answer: 55.55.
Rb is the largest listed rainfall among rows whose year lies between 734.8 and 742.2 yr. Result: 43.9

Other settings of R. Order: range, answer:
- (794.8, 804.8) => 56.96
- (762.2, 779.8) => 56.56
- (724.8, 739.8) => 57.13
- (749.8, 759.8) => 56.62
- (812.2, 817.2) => 56.09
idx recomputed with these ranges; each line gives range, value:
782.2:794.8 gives 55.2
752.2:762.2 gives 56.4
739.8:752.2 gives 52.7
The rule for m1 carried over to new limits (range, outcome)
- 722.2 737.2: 43.9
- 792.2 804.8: 55.22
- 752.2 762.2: 56.09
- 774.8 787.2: 54.8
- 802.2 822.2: 55.34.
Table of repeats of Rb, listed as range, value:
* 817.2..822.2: 55.66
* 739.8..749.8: 56.33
